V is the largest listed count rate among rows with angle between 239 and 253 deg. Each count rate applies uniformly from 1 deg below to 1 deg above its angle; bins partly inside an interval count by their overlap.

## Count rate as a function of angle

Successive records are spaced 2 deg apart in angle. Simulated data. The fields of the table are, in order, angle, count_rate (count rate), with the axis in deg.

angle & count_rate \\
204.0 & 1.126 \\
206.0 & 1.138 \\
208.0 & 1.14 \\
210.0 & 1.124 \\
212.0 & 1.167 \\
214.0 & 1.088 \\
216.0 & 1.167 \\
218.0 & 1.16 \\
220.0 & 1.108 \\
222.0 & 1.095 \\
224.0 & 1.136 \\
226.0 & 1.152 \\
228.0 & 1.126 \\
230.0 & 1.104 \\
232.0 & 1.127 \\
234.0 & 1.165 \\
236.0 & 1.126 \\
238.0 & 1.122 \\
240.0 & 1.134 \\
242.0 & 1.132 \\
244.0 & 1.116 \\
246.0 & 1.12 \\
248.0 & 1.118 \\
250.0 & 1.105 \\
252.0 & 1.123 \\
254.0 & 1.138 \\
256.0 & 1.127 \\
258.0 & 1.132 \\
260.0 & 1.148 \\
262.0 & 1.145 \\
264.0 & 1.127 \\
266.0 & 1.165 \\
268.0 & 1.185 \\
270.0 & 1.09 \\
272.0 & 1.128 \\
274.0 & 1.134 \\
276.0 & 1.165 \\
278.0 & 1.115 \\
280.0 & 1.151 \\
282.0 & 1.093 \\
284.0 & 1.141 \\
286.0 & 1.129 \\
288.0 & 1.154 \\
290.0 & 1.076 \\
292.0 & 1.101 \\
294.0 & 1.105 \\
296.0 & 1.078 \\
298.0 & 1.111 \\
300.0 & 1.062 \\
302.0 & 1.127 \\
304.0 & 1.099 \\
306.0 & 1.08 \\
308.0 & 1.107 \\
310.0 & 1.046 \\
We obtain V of 1.134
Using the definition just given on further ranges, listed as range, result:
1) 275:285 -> 1.165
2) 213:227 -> 1.167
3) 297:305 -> 1.127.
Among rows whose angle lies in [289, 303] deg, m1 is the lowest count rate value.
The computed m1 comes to 1.062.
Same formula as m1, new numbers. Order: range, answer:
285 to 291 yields 1.076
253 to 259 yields 1.127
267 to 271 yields 1.09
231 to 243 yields 1.122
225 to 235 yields 1.104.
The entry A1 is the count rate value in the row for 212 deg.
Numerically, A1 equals 1.167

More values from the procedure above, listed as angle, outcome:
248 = 1.118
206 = 1.138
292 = 1.101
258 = 1.132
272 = 1.128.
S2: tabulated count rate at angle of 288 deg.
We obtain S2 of 1.154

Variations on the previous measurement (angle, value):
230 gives 1.104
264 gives 1.127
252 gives 1.123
